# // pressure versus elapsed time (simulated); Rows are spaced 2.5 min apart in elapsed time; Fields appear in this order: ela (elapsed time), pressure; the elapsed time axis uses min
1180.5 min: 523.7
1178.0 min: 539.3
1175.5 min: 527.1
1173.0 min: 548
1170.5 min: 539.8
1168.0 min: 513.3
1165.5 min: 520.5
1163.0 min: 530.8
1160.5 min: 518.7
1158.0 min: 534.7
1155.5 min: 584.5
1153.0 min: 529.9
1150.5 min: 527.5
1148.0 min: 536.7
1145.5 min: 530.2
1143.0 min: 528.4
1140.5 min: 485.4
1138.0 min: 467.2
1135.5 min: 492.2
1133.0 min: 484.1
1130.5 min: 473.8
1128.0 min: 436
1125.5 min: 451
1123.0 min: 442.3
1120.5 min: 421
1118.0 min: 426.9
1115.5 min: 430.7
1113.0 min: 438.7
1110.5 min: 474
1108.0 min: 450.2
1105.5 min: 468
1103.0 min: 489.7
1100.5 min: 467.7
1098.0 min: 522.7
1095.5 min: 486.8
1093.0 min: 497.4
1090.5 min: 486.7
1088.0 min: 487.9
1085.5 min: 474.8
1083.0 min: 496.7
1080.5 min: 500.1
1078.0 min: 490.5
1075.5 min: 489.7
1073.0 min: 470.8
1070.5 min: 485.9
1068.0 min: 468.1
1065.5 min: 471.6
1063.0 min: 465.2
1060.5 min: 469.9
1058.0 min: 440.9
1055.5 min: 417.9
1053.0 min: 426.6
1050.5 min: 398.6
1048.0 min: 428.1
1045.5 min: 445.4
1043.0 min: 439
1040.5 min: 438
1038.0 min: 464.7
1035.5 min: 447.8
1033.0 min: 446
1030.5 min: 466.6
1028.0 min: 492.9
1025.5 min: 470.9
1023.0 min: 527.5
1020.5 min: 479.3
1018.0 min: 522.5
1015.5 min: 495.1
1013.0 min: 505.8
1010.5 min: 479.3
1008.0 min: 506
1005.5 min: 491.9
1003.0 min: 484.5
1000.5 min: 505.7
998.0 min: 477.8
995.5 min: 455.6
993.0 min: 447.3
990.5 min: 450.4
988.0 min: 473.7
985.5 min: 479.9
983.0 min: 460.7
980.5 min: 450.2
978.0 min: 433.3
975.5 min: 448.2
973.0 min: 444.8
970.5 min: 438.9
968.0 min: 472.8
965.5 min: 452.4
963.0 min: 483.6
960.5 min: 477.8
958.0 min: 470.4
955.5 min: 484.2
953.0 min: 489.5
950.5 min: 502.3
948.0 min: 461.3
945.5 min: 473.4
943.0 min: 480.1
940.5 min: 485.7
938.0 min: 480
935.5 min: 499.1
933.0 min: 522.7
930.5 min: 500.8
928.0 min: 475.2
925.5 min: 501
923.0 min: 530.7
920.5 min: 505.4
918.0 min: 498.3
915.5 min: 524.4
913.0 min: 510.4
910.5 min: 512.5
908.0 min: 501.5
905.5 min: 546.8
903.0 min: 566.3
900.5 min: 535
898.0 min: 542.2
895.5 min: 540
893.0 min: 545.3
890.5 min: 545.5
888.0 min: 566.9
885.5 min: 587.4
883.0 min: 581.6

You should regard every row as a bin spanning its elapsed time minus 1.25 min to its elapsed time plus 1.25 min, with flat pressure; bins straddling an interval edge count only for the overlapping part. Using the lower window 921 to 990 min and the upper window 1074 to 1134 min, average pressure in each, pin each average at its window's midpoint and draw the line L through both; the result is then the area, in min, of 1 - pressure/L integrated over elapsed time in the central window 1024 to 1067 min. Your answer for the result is 2.1 min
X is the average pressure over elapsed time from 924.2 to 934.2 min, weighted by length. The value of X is 500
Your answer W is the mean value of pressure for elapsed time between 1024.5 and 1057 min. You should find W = 445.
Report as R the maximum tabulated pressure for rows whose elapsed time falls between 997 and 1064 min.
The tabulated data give 527.5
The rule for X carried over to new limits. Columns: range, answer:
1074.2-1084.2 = 494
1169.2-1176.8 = 538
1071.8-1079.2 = 484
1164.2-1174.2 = 530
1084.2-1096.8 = 487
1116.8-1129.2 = 435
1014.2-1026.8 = 499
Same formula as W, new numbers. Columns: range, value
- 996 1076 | 469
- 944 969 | 477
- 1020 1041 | 471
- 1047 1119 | 467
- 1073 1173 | 491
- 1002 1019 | 498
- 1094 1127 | 459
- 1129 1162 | 514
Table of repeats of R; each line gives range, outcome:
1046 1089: 500.1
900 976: 566.3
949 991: 502.3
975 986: 479.9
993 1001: 505.7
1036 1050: 464.7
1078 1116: 522.7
